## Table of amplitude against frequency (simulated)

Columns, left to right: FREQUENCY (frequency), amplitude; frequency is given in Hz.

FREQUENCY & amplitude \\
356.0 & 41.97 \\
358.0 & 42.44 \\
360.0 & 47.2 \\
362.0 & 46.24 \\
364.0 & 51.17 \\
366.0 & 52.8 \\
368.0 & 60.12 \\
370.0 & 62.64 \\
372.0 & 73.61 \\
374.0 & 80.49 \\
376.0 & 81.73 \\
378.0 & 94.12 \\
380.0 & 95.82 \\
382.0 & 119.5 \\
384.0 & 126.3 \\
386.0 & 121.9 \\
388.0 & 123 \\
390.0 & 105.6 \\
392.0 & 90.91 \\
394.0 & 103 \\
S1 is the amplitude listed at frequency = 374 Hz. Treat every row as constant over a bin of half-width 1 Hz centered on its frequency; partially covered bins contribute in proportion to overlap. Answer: 80.49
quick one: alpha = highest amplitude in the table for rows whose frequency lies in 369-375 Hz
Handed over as 80.49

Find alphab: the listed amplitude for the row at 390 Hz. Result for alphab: 105.6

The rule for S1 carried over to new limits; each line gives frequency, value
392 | 90.91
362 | 46.24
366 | 52.8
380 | 95.82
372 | 73.61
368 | 60.12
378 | 94.12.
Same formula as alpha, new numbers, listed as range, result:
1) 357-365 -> 51.17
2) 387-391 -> 123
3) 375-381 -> 95.82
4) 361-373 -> 73.61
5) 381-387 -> 126.3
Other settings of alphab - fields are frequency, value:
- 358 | 42.44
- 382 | 119.5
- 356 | 41.97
